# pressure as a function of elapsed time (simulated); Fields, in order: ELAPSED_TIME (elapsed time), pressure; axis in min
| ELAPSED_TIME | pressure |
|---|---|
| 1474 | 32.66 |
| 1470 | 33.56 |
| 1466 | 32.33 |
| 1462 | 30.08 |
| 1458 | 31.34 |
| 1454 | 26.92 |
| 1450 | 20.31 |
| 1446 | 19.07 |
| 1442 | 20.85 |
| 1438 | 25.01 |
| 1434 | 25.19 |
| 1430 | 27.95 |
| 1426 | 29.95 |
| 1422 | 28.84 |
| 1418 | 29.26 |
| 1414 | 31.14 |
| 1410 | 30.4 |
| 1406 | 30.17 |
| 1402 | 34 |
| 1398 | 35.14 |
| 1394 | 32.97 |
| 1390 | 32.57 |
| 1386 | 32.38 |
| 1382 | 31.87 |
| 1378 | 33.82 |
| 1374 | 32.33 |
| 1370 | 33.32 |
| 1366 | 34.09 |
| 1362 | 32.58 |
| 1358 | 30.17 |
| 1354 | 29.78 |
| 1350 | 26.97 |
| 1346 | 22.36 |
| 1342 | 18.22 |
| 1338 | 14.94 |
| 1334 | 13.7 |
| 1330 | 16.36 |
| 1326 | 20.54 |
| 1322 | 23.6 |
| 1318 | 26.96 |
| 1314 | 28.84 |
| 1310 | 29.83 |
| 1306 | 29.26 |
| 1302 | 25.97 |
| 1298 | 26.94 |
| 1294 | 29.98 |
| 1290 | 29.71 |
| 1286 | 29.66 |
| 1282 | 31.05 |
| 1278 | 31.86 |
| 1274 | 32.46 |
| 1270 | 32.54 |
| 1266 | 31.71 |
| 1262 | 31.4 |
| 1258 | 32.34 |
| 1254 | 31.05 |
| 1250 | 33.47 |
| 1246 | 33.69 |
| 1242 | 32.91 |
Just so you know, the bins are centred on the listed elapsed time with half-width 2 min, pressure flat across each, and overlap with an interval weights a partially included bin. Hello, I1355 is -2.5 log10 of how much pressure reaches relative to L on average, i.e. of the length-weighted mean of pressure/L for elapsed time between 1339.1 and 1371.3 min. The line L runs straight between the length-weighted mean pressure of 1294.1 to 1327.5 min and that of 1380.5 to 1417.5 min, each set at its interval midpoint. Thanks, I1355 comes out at 0.06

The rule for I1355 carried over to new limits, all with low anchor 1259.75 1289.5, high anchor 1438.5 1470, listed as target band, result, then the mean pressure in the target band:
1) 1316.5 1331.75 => 0.349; 21.8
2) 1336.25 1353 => 0.352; 21.3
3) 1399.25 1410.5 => -0.153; 31.9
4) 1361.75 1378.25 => -0.159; 33.2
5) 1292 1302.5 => 0.108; 27.9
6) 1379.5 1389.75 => -0.144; 32.3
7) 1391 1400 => -0.208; 33.9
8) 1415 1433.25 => -0.066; 28.9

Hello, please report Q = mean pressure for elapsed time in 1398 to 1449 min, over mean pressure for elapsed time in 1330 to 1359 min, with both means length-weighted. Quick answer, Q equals 1.3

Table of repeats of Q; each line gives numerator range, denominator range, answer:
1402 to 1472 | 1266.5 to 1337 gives 1.04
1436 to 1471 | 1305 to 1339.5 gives 1.17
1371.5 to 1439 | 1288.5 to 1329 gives 1.15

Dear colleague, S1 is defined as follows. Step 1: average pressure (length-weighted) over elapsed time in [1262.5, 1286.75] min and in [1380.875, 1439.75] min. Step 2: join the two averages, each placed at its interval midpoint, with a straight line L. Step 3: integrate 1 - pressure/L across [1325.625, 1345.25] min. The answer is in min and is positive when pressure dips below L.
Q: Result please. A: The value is 9.03 min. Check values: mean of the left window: 31.6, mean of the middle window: 16.8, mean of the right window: 30.5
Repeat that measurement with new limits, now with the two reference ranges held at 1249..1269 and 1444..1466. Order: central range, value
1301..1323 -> 2.0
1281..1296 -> 0.5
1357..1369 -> -1.5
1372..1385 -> -1.9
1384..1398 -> -2.5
